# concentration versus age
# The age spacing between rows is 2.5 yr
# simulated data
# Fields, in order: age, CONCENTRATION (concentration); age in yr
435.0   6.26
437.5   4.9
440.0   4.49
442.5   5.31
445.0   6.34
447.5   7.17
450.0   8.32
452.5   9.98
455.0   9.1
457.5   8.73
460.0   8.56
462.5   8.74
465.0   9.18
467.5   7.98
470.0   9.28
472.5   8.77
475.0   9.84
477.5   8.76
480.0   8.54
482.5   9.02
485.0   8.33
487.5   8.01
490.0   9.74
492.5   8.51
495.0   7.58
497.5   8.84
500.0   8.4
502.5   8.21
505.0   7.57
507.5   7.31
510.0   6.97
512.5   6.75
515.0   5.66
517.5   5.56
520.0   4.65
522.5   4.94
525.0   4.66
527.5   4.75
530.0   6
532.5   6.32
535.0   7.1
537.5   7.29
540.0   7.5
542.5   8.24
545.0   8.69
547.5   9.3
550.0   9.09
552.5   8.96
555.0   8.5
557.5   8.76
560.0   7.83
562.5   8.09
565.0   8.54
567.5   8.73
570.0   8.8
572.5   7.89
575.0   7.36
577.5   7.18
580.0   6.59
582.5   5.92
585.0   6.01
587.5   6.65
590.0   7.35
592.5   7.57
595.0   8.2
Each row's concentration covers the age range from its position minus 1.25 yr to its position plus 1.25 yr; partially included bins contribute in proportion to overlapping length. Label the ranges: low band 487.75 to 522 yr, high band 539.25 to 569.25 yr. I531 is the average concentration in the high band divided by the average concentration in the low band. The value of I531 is 1.2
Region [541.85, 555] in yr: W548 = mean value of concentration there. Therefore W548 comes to 8.85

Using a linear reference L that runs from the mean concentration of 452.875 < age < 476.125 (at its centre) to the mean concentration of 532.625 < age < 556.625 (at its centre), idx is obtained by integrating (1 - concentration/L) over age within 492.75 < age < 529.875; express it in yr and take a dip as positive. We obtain 8.4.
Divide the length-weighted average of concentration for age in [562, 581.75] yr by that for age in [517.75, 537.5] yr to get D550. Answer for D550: 1.40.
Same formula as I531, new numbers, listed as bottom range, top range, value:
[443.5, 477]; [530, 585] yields 0.91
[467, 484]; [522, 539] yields 0.67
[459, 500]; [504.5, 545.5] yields 0.73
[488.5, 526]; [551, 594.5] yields 1.09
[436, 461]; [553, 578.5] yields 1.13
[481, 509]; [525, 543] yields 0.79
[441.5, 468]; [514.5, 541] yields 0.72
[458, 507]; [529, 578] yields 0.93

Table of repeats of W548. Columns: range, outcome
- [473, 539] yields 7.3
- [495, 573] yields 7.41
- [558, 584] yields 7.71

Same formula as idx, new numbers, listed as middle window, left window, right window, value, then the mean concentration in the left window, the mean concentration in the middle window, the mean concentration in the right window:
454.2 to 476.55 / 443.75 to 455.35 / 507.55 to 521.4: -3.85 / 8.11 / 8.9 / 6.03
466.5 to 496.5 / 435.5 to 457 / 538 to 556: -4.66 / 6.99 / 8.7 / 8.56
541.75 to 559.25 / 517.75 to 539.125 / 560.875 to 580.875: -4.89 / 5.74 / 8.78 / 7.92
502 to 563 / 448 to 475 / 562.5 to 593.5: 6.31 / 8.86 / 7.12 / 7.41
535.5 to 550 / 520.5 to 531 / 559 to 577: -4.43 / 5.03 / 8.22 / 8.14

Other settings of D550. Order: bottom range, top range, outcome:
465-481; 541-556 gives 0.99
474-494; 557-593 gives 0.85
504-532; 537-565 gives 1.43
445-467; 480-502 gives 1.00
